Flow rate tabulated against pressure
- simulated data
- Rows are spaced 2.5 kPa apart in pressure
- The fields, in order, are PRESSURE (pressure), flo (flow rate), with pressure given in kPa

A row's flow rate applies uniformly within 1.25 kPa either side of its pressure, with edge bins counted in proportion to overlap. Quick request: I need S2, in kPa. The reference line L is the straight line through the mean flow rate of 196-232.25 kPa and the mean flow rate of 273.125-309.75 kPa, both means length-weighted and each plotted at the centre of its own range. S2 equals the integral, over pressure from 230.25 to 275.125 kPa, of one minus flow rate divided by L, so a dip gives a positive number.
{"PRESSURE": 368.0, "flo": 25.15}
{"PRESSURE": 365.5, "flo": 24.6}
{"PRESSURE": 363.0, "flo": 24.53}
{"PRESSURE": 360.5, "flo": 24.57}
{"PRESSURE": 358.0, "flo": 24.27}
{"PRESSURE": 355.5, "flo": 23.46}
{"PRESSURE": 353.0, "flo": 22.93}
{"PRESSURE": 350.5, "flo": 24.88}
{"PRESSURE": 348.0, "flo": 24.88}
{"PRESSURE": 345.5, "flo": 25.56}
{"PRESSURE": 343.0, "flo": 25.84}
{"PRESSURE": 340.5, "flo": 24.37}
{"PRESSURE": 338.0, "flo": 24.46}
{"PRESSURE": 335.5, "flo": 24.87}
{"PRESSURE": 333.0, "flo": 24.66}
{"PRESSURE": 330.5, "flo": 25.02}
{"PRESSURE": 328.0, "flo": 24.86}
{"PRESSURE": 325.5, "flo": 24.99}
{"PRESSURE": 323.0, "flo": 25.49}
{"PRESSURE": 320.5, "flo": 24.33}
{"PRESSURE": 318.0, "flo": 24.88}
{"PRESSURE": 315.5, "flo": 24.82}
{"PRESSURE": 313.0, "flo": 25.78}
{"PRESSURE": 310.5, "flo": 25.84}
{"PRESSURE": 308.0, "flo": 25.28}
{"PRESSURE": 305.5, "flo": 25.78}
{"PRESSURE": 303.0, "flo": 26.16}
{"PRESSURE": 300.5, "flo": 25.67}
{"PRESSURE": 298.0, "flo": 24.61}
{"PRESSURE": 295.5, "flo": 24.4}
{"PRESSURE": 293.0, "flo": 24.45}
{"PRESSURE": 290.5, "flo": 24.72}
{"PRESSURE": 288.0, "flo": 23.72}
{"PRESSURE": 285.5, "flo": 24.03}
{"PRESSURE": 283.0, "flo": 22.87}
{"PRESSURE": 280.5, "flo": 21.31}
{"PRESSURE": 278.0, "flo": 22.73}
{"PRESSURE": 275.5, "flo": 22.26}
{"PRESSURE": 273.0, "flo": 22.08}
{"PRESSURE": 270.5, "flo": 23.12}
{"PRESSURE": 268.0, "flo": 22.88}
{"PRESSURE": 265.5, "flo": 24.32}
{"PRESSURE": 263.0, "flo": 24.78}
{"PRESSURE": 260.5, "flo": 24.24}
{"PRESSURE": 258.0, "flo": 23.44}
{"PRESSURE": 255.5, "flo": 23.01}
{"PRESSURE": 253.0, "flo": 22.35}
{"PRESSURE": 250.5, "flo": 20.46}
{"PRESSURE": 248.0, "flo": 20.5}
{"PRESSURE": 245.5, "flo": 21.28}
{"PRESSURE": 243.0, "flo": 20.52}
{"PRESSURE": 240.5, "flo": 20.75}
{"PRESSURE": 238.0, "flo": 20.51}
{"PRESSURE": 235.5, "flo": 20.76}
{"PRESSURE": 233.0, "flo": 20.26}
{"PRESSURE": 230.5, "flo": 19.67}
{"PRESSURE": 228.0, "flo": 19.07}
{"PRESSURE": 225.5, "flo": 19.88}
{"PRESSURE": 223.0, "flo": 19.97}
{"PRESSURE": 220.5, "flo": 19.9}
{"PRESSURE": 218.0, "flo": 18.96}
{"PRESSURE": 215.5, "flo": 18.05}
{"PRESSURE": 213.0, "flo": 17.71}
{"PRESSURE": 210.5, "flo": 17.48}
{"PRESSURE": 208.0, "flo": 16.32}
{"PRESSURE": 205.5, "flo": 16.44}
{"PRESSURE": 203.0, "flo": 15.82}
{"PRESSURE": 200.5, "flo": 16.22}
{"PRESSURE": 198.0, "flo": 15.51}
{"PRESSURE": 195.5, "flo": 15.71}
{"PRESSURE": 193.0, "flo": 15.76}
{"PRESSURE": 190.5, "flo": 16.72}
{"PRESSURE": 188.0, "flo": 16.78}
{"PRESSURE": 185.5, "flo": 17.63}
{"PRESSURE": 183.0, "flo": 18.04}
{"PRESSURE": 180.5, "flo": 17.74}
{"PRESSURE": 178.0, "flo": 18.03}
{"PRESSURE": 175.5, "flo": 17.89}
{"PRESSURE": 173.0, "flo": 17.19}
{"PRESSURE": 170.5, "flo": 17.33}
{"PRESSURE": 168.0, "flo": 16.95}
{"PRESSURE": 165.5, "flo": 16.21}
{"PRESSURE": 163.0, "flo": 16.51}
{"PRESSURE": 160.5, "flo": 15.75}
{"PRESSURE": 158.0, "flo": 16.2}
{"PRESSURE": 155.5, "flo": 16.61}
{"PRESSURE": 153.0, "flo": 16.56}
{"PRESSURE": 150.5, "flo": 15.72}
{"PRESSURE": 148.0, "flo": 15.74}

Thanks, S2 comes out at -2.1 kPa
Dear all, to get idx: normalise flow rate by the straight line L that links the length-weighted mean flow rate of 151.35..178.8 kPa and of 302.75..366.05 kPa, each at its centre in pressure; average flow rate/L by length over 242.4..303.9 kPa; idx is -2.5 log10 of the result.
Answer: -0.06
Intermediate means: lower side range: 16.8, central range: 23.2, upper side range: 24.9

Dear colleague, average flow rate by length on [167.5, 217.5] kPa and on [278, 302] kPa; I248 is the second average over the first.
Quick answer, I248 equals 1.41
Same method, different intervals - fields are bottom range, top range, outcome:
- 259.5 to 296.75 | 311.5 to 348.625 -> 1.07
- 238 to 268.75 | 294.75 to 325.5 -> 1.13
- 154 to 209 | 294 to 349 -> 1.50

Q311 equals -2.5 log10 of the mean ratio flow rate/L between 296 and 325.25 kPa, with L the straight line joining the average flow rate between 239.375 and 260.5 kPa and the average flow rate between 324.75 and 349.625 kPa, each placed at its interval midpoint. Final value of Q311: -0.06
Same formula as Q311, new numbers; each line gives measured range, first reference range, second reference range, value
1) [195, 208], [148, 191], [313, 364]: 0.15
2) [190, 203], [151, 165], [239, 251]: 0.15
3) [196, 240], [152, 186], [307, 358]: 0.06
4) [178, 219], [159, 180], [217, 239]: 0.09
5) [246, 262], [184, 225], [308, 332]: -0.09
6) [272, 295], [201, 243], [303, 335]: -0.01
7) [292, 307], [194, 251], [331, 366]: -0.13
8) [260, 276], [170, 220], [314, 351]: -0.10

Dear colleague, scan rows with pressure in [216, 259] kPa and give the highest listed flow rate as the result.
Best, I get 23.44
